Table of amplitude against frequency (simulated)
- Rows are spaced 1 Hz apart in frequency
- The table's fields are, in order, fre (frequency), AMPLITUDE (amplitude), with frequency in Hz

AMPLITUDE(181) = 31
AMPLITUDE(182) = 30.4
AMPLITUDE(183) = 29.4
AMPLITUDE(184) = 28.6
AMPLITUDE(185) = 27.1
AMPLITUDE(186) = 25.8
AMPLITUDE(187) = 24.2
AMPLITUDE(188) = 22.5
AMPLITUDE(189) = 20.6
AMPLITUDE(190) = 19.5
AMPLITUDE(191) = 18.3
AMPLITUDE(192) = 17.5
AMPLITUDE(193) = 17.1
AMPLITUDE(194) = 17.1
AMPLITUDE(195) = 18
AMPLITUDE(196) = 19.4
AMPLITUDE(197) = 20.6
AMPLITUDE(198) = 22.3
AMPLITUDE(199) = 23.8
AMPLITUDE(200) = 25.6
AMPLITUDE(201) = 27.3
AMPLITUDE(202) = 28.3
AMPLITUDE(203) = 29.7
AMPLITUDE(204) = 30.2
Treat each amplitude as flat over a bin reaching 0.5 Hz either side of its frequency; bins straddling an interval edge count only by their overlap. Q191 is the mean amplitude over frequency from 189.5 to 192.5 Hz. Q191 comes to 18.4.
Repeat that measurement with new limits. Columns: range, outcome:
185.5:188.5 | 24.2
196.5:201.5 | 23.9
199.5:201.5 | 26.5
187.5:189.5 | 21.6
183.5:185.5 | 27.9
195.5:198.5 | 20.8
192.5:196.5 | 17.9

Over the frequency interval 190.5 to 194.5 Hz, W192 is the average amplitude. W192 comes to 17.5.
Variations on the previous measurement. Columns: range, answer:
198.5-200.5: 24.7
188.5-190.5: 20.1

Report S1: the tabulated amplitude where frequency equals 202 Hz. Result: 28.3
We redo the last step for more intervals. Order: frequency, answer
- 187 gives 24.2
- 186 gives 25.8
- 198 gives 22.3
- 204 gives 30.2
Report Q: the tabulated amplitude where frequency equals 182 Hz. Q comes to 30.4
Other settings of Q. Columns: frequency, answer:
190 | 19.5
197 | 20.6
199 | 23.8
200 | 25.6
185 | 27.1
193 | 17.1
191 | 18.3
